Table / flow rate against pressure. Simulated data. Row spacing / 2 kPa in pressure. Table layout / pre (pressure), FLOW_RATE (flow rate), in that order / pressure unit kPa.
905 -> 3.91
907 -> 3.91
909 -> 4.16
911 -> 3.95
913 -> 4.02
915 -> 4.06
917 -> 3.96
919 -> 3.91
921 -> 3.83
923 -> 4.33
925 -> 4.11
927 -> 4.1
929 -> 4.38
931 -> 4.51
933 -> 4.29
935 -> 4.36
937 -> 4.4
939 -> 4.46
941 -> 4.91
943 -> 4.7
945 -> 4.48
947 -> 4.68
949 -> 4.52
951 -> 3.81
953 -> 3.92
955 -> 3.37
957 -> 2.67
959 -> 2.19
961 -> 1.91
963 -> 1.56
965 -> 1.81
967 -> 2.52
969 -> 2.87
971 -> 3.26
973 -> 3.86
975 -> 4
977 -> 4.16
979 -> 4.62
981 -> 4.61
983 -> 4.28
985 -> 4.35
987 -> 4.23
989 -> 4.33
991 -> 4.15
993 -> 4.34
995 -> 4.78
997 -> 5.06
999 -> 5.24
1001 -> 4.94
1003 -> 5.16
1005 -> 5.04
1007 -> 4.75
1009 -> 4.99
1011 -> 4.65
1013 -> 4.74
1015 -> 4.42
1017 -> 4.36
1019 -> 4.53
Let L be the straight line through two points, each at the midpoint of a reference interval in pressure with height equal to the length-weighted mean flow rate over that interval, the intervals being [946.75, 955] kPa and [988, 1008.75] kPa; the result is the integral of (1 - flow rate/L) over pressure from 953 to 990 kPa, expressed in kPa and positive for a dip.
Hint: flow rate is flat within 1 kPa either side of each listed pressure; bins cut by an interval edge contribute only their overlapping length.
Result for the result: 8.69 kPa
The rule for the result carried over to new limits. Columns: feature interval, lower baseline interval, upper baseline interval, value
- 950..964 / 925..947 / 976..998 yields 5.27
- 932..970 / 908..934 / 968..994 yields 5.14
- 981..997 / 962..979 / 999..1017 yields -1.88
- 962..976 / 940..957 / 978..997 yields 4.83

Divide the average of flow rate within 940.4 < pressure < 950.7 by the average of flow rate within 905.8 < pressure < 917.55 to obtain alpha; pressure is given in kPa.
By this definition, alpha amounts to 1.1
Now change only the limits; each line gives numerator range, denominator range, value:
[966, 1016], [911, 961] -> 1.08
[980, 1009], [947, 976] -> 1.52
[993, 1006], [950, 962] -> 1.67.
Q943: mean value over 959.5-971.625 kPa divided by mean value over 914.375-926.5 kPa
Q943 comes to 0.57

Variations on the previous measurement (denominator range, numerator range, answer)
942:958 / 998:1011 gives 1.24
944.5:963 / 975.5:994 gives 1.28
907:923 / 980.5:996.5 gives 1.10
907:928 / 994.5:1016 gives 1.21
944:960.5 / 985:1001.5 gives 1.26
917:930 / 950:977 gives 0.72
